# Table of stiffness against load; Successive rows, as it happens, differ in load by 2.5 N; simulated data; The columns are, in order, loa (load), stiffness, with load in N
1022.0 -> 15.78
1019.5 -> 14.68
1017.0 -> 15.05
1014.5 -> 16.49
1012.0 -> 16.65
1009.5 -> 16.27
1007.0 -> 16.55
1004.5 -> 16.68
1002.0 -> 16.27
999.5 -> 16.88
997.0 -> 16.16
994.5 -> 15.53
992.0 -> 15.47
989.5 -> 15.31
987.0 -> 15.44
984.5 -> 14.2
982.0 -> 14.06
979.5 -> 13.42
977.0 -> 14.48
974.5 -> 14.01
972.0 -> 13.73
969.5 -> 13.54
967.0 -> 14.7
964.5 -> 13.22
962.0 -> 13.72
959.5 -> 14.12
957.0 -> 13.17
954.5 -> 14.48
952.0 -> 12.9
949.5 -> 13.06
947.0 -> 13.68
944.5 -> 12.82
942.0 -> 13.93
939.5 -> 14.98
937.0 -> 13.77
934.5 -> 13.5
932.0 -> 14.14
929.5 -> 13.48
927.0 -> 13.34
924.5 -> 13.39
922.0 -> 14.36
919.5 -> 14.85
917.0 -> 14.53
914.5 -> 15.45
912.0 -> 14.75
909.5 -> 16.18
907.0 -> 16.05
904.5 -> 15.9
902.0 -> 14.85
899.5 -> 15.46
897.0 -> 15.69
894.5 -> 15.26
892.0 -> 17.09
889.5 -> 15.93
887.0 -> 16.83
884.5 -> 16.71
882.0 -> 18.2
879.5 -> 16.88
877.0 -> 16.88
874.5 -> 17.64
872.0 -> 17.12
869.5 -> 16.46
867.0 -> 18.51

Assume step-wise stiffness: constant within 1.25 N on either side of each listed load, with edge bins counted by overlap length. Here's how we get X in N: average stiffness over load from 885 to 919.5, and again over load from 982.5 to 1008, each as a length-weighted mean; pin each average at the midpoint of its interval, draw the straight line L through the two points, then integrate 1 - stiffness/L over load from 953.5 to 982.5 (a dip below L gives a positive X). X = 3.5 N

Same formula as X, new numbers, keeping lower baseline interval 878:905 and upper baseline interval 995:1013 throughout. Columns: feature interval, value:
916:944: 4.0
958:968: 1.5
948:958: 1.8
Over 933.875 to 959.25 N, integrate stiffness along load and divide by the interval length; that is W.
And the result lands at 13.7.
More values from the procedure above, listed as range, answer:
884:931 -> 15.2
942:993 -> 14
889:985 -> 14.4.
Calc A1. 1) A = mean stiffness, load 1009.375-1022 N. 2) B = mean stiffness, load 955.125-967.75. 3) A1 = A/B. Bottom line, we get 1.15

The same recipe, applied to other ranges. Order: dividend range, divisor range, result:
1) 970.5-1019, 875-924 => 0.97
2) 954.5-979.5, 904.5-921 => 0.90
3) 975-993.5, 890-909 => 0.93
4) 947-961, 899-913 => 0.87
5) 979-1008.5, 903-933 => 1.06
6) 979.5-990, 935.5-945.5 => 1.05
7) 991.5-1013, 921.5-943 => 1.18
